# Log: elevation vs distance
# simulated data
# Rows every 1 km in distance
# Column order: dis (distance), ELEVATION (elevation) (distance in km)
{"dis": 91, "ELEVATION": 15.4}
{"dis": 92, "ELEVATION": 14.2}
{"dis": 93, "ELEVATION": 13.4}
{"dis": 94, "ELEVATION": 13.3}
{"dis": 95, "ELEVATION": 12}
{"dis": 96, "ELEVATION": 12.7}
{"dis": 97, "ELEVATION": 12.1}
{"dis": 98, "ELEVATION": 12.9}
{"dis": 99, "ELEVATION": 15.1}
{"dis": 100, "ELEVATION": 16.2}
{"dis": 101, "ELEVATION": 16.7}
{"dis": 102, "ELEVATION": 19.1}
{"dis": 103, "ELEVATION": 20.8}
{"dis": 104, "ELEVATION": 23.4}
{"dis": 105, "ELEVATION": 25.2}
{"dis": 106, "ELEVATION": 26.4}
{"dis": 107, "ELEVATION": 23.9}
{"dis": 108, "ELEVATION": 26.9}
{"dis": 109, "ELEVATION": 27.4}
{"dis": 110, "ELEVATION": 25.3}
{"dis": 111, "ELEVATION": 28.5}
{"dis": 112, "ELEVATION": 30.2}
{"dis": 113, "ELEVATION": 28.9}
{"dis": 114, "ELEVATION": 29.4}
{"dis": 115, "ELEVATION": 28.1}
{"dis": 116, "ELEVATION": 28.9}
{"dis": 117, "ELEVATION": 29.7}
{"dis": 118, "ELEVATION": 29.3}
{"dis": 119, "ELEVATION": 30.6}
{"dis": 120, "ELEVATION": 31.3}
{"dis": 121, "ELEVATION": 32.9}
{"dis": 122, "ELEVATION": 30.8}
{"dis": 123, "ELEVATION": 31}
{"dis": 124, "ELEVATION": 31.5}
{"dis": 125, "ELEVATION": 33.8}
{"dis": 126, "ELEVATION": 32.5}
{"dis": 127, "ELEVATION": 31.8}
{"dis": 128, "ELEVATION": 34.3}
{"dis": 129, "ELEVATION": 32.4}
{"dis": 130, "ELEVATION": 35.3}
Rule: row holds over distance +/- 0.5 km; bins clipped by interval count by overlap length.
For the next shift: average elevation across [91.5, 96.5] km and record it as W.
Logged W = 13.1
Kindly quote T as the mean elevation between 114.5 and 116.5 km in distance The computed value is 28.5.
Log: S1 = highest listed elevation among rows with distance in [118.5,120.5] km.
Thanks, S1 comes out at 31.3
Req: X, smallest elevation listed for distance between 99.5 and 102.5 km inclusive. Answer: 16.2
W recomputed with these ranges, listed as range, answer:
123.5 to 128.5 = 32.8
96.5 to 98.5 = 12.5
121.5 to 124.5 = 31.1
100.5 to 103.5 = 18.9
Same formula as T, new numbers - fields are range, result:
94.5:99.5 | 13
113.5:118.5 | 29.1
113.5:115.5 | 28.8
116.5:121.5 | 30.8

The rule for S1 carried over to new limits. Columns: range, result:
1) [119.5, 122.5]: 32.9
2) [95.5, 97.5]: 12.7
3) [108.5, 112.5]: 30.2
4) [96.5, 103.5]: 20.8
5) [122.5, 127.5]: 33.8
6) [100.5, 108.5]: 26.9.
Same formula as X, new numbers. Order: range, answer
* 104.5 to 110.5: 23.9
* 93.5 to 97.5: 12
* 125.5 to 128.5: 31.8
